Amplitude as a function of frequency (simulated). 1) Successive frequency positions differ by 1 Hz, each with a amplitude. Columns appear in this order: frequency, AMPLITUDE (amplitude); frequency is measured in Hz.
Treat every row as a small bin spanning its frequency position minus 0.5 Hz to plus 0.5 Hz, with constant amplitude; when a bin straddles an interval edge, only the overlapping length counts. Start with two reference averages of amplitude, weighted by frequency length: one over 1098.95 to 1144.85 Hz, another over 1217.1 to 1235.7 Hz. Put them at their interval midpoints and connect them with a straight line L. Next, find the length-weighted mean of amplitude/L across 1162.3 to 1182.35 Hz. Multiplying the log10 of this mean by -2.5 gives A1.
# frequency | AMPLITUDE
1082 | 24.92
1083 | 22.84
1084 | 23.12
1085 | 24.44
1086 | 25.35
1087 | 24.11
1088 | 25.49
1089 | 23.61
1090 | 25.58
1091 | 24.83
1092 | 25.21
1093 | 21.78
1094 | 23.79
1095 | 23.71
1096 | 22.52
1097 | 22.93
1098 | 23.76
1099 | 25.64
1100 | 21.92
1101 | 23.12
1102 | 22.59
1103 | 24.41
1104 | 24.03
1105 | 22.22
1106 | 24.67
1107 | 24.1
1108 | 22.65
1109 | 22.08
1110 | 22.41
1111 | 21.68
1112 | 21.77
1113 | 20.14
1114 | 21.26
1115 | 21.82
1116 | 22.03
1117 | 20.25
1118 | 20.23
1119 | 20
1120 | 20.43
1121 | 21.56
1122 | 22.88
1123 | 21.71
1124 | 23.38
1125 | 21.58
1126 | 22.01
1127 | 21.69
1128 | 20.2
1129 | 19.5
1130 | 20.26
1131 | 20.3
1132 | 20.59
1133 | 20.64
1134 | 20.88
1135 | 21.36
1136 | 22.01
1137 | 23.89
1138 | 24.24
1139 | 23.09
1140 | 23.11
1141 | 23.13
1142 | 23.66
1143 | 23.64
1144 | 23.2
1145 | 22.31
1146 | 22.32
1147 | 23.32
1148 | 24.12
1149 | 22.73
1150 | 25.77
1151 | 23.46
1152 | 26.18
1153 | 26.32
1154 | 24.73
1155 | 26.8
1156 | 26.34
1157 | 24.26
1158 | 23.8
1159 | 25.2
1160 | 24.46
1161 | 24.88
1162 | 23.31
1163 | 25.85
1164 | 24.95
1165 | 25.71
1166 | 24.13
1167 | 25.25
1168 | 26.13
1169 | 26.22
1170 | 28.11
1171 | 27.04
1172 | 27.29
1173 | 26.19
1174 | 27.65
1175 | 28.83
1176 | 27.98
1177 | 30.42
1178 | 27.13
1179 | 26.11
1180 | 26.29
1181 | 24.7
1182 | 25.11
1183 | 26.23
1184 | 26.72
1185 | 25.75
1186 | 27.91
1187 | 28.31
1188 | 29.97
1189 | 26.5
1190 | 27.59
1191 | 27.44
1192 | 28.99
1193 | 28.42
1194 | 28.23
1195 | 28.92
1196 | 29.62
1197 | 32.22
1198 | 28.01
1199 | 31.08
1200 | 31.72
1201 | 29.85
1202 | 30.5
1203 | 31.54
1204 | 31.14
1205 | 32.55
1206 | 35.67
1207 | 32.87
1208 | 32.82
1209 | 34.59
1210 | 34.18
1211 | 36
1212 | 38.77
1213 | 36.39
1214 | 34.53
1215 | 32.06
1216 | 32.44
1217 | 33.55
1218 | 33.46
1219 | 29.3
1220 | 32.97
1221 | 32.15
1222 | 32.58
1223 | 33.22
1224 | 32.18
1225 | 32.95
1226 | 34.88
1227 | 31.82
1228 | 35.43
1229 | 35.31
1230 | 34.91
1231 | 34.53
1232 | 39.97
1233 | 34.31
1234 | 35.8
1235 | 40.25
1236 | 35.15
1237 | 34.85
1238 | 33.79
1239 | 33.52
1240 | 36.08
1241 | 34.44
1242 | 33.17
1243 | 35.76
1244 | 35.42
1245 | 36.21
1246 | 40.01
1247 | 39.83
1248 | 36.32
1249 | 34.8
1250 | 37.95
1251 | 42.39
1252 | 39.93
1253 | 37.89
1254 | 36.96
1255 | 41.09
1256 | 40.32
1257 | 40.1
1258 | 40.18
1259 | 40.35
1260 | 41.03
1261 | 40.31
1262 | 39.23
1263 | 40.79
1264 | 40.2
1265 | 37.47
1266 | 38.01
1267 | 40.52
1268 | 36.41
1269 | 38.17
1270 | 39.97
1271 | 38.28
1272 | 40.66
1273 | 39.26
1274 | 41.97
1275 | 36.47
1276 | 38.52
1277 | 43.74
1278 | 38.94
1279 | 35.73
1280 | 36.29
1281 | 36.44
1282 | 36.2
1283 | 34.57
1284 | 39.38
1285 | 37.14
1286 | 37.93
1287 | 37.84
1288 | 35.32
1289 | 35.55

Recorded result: 0.06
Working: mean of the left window 22.1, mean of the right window 34.2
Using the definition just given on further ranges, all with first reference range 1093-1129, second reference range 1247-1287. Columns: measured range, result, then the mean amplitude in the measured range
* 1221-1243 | 0.01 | 34.7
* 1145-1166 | 0.10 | 24.7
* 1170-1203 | 0.08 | 28.1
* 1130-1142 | 0.13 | 22.1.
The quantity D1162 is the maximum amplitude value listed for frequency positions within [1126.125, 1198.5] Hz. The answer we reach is 32.22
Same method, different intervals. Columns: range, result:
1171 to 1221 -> 38.77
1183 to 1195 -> 29.97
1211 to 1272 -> 42.39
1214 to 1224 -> 34.53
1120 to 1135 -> 23.38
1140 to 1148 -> 24.12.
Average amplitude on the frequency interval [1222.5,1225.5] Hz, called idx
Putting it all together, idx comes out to 32.8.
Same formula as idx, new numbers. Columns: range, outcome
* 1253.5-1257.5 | 39.6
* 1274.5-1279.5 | 38.7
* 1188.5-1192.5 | 27.6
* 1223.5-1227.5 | 33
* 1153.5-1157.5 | 25.5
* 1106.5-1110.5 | 22.8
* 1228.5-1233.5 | 35.8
